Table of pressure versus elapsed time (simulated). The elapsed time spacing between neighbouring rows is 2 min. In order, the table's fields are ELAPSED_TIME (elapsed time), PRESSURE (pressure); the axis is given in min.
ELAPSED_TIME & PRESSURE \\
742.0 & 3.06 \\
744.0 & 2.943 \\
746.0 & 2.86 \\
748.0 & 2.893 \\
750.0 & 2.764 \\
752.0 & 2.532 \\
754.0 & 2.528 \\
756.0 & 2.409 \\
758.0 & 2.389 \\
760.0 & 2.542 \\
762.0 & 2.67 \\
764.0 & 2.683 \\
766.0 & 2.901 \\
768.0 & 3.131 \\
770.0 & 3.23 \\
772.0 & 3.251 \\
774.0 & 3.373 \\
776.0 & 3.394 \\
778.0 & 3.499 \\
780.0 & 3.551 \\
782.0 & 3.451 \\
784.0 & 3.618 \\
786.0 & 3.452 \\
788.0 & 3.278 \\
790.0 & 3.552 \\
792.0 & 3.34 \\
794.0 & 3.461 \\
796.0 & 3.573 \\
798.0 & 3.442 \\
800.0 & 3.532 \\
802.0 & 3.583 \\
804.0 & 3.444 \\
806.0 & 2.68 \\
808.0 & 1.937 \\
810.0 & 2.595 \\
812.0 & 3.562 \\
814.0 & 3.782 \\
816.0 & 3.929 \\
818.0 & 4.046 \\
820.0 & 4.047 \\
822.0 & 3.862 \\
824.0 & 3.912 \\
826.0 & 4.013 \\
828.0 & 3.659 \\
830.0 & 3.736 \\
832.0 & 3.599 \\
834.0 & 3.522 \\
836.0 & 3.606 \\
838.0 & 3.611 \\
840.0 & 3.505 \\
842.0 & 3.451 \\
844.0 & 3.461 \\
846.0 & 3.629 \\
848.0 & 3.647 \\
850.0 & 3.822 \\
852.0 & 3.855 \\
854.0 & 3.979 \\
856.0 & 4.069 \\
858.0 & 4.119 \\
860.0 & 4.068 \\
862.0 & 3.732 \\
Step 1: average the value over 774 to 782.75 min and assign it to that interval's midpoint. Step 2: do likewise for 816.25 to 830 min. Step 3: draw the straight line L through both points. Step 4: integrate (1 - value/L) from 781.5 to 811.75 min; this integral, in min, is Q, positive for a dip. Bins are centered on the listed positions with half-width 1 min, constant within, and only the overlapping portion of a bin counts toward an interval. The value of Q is 3.1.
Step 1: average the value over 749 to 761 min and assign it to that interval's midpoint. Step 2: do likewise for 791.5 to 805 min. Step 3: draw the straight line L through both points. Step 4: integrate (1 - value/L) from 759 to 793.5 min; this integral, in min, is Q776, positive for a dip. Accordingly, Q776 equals -2.7 min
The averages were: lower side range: 2.53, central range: 3.23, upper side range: 3.49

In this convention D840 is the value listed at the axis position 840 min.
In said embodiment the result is 3.505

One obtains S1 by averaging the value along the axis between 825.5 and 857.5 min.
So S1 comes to 3.7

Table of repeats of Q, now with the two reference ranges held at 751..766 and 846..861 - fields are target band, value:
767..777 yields -1.9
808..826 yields -1.2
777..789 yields -2.3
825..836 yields -0.3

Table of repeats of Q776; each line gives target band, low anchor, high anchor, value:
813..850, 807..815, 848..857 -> -3.5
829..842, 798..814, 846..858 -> 0.1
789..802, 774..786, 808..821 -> 0.1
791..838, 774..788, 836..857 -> 0.9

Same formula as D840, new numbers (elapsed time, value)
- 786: 3.452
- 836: 3.606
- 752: 2.532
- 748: 2.893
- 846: 3.629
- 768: 3.131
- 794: 3.461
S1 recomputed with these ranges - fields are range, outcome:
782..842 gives 3.51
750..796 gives 3.1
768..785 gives 3.4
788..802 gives 3.48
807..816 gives 3.08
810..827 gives 3.82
